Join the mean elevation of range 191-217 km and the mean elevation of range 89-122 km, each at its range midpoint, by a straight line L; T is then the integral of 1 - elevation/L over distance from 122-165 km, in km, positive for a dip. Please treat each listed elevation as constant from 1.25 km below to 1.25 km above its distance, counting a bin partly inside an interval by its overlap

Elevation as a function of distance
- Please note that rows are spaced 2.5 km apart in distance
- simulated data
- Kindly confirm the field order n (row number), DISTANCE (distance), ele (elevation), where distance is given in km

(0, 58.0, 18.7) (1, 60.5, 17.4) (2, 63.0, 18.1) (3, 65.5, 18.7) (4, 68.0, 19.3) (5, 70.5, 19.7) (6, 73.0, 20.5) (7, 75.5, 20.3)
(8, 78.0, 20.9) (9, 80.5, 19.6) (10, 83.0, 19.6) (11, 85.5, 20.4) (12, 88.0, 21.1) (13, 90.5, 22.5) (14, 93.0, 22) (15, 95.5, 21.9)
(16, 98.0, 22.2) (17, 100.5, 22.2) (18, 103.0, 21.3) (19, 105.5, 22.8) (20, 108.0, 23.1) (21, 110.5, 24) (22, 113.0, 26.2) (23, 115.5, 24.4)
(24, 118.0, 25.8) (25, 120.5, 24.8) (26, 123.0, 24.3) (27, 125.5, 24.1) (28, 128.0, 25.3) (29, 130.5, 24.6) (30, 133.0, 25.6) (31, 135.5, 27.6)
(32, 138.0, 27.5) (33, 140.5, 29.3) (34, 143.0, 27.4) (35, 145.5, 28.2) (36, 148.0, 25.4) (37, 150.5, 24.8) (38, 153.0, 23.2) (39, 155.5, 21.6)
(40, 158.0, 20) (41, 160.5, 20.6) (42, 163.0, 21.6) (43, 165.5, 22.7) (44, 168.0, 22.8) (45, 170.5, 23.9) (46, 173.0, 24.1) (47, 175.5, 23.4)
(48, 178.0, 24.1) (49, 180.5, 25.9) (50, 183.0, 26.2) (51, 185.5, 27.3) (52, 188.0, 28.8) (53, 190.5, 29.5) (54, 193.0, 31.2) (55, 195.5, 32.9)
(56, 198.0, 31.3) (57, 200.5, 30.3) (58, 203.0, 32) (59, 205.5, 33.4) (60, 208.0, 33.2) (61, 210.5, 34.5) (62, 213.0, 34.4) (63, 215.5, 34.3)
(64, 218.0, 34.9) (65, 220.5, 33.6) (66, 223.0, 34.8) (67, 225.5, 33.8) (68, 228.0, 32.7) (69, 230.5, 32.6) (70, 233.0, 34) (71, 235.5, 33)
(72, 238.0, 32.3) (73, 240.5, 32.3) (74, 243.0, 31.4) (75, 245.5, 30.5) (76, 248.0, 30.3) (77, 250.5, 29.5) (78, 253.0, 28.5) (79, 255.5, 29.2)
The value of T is 3.32 km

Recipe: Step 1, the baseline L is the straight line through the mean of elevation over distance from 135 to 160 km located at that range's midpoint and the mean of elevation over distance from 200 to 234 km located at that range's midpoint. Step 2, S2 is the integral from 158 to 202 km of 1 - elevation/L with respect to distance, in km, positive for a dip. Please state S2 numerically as 4.74 km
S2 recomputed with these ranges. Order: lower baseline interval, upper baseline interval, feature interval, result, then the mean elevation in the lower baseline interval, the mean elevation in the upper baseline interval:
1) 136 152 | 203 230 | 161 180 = 4.06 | 27.1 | 33.8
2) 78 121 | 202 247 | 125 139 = -0.31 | 22.5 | 33.2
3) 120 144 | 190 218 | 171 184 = 2.39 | 26.1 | 32.6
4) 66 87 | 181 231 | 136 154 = -0.23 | 20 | 32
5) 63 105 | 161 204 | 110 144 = -3.52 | 20.7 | 26.8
